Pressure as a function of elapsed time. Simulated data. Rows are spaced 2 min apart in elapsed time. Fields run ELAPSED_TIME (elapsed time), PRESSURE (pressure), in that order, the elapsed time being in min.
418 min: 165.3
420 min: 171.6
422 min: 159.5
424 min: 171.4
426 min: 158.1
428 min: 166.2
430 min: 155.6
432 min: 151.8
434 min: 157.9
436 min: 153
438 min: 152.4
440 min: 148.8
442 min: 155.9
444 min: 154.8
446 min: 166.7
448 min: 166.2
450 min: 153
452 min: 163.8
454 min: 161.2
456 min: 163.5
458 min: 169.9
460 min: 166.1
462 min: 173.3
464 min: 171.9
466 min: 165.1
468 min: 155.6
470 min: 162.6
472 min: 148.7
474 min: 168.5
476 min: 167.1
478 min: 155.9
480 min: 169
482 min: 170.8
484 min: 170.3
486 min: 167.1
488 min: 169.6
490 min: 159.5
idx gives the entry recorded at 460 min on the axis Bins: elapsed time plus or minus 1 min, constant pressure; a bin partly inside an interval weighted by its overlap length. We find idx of 166.1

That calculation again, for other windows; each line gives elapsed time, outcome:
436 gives 153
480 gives 169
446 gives 166.7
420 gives 171.6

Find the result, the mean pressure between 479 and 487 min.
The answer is 169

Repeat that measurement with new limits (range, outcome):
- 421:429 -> 164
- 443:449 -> 163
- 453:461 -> 165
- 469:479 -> 161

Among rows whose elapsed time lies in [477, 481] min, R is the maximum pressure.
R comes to 169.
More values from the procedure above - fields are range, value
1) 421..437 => 171.4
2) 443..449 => 166.7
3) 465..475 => 168.5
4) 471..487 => 170.8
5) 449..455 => 163.8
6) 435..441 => 153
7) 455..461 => 169.9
